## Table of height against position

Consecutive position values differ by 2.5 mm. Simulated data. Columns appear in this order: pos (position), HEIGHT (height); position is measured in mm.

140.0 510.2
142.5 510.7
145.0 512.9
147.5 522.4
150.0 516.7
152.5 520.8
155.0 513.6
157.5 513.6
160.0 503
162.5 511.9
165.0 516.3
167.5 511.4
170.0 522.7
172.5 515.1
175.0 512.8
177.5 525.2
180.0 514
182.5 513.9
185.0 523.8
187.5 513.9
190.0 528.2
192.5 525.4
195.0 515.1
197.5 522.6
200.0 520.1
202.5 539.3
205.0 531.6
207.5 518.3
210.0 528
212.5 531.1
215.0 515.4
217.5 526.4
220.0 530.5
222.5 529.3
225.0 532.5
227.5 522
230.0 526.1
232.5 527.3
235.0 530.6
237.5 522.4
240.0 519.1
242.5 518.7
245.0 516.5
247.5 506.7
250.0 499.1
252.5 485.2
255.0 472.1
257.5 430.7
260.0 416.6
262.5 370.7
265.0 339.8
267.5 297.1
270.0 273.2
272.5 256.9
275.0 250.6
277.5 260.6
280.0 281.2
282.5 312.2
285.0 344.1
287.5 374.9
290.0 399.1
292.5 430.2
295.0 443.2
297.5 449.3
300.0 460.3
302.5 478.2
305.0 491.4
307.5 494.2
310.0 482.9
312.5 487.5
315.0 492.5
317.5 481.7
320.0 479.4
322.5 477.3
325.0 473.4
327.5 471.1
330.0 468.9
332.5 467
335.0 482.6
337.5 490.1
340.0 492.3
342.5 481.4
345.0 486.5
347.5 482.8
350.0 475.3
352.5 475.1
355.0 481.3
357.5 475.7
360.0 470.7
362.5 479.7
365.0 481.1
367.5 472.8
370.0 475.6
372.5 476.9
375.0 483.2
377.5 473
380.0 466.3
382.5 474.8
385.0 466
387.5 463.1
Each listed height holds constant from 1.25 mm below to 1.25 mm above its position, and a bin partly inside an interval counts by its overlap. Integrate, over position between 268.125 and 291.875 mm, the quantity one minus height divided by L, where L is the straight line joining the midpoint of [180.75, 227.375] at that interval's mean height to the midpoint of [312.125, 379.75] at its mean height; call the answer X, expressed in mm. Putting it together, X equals 9.1 mm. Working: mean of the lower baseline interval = 525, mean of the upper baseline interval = 479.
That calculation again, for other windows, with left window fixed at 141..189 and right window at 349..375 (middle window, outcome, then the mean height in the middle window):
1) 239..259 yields 0.3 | 492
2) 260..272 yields 4.1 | 326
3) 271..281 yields 4.7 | 262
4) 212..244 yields -1.4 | 525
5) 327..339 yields 0.1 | 477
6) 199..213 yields -0.6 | 528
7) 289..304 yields 1.4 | 445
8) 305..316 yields -0.1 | 489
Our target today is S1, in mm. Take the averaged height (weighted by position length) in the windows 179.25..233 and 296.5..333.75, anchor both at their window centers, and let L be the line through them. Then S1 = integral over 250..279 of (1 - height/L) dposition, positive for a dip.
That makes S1 8.3 mm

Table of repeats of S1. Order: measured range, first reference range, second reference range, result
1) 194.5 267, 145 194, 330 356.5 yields 0.8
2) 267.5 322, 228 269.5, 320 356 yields 8.4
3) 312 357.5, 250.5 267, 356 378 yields -2.1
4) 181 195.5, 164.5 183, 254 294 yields -0.8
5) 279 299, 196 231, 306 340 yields 4.6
